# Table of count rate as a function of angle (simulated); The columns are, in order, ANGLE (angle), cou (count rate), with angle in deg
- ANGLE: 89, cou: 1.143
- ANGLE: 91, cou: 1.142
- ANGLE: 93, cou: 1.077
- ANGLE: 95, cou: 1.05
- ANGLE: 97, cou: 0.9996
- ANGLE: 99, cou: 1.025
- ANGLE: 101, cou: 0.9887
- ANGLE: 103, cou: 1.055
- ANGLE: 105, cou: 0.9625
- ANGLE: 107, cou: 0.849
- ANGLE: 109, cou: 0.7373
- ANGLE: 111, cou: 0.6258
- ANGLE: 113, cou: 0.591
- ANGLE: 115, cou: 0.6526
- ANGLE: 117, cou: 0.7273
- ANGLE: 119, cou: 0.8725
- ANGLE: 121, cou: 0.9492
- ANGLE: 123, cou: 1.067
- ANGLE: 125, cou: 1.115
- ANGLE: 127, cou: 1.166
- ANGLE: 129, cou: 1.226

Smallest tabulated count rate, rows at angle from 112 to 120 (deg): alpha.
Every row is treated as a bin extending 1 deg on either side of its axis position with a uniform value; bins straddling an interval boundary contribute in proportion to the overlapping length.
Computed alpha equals 0.591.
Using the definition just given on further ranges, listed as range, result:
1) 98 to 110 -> 0.7373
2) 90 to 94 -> 1.077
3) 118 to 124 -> 0.8725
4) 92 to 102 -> 0.9887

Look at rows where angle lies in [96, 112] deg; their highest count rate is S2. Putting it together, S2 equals 1.055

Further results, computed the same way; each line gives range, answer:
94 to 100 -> 1.05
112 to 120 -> 0.8725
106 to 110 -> 0.849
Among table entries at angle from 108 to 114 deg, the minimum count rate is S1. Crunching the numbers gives 0.591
